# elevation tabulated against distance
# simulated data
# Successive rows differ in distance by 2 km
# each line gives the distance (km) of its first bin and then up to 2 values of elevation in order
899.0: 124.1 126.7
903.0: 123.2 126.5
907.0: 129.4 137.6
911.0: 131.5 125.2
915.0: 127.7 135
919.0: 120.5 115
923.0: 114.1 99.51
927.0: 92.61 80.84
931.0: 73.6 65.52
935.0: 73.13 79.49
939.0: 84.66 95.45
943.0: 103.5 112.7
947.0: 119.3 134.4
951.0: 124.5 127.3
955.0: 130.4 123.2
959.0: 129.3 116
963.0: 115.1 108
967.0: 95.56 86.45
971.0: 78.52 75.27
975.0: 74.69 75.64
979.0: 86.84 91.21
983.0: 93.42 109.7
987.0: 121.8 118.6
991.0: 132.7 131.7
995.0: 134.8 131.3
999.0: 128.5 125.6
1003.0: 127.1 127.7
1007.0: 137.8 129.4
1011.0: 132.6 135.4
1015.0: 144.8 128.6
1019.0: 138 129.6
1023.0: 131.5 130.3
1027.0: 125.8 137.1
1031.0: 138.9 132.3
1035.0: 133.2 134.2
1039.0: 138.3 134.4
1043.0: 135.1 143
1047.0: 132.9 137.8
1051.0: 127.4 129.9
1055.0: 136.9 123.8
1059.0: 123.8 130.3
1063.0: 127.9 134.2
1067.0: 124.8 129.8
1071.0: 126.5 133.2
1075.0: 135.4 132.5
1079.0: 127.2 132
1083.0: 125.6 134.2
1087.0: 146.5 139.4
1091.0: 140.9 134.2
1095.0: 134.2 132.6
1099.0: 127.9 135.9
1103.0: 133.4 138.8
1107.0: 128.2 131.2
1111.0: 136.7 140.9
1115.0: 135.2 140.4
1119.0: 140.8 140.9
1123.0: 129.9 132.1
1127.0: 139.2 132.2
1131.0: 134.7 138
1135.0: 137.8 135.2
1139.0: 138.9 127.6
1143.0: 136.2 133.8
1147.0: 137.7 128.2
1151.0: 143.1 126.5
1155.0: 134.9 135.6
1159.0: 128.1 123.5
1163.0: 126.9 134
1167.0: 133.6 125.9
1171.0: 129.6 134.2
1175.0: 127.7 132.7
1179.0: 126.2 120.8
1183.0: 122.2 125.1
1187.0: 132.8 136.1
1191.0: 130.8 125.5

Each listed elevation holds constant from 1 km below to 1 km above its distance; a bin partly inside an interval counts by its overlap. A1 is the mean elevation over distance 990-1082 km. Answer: 132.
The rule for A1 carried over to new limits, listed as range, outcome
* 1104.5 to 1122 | 137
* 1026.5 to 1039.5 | 134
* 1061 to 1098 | 133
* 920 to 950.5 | 96.7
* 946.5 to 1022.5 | 117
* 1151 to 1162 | 131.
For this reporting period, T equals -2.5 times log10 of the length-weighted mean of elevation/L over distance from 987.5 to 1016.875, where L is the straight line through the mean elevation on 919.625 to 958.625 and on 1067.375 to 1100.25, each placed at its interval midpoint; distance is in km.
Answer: -0.130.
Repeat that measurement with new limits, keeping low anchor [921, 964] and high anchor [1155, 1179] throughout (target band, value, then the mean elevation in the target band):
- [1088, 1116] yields -0.10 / 135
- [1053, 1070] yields -0.09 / 129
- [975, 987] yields 0.18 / 92.5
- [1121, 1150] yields -0.07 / 135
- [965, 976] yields 0.27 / 84.5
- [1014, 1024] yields -0.19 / 134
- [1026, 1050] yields -0.17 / 135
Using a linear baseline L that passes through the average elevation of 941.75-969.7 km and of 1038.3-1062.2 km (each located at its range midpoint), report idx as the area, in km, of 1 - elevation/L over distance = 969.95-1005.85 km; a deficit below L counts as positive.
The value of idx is 3.9 km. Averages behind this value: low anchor 116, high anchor 133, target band 109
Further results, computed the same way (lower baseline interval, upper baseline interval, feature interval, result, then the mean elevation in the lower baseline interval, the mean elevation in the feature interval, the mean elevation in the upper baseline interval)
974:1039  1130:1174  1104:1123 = -0.9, 124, 137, 133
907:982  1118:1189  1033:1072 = -4.3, 105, 132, 132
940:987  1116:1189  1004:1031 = -4.9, 105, 133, 132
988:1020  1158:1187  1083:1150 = -3.2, 132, 135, 128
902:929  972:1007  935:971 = 2.1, 120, 109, 112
